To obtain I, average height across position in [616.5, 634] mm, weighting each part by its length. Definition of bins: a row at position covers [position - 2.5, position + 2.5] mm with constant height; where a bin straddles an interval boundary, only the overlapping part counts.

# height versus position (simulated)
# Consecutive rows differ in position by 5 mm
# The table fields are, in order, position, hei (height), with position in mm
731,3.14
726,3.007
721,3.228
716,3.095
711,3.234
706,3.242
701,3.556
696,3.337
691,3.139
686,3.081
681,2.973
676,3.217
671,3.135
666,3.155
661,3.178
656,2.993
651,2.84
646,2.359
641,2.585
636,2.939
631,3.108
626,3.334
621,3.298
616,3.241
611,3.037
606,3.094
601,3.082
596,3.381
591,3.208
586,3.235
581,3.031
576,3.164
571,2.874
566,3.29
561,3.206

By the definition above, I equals 3.24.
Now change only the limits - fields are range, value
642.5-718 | 3.1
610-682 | 3.03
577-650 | 3.06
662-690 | 3.12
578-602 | 3.19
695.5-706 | 3.42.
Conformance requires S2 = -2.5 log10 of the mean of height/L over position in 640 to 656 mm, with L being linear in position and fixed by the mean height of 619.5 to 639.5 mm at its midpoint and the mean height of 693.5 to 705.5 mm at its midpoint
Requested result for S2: 0.20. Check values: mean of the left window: 3.13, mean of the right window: 3.41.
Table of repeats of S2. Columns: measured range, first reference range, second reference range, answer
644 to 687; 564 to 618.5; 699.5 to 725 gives 0.074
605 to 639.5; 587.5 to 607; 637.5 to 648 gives -0.114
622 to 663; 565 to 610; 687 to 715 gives 0.099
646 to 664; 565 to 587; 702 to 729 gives 0.082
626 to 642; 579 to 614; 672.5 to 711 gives 0.072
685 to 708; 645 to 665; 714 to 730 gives -0.086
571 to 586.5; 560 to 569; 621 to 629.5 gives 0.055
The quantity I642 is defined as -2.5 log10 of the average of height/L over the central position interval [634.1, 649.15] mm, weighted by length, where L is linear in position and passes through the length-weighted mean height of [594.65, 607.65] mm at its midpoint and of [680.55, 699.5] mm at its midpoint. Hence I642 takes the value 0.21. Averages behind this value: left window 3.17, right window 3.17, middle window 2.62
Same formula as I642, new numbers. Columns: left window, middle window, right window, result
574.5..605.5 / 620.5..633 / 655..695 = -0.031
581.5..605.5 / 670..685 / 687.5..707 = 0.064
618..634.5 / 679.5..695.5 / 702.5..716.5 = 0.043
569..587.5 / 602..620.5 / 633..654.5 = -0.091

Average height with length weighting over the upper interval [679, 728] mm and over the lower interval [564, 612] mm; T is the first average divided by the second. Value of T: 1.0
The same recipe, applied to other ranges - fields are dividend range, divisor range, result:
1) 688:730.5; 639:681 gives 1.10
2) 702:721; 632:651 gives 1.20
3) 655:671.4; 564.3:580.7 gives 1.01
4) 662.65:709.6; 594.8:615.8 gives 1.02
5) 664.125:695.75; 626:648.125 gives 1.11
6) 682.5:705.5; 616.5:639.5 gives 1.04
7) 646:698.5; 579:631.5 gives 0.96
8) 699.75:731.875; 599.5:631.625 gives 1.01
